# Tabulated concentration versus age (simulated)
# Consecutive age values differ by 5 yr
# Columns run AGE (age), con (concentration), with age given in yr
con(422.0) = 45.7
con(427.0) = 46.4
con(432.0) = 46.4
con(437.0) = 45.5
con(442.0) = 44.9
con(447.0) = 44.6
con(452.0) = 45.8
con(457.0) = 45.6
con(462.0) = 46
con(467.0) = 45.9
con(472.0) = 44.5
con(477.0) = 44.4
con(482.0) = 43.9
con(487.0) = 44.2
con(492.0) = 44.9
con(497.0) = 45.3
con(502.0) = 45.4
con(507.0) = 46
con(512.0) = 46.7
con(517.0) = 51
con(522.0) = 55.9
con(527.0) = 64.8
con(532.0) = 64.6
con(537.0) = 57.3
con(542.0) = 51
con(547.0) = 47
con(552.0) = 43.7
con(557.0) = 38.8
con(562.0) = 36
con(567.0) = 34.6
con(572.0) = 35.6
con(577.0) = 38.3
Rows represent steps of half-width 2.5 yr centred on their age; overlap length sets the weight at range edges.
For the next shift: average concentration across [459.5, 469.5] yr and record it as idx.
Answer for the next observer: 46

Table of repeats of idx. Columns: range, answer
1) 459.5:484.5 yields 44.9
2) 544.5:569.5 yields 40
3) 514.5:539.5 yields 58.7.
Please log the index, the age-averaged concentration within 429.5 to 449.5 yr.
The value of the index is 45.4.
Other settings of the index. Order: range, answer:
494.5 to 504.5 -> 45.4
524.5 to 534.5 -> 64.7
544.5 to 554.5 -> 45.4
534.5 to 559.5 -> 47.6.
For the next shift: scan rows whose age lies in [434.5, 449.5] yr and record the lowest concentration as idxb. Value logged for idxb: 44.6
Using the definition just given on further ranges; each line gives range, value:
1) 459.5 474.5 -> 44.5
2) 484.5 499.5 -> 44.2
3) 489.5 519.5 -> 44.9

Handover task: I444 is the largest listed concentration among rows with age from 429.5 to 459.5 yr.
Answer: 46.4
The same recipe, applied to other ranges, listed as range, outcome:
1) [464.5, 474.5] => 45.9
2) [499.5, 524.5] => 55.9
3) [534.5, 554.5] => 57.3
